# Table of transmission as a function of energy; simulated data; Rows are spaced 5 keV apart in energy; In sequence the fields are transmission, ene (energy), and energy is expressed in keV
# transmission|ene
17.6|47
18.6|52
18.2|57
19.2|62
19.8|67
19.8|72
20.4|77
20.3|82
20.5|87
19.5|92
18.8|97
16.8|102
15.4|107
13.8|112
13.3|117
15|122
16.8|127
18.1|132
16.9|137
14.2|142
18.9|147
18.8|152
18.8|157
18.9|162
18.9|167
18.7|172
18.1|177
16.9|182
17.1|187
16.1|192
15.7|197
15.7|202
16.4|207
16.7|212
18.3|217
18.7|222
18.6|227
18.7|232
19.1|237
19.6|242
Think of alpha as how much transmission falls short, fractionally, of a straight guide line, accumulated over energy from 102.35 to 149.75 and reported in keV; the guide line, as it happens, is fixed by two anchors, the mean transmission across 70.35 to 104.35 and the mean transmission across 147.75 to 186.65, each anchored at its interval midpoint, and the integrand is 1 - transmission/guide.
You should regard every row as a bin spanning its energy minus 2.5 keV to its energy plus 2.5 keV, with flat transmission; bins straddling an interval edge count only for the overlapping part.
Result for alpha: 7.6 keV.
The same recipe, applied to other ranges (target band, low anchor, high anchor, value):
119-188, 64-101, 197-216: 0.8 keV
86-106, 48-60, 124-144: -1.3 keV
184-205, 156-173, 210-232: 2.6 keV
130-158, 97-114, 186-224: -2.2 keV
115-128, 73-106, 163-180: 2.8 keV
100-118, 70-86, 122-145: 3.2 keV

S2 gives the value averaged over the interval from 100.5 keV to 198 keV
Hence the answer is 16.9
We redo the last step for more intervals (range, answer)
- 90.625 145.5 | 16.2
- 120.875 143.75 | 16.3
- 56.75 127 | 17.9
